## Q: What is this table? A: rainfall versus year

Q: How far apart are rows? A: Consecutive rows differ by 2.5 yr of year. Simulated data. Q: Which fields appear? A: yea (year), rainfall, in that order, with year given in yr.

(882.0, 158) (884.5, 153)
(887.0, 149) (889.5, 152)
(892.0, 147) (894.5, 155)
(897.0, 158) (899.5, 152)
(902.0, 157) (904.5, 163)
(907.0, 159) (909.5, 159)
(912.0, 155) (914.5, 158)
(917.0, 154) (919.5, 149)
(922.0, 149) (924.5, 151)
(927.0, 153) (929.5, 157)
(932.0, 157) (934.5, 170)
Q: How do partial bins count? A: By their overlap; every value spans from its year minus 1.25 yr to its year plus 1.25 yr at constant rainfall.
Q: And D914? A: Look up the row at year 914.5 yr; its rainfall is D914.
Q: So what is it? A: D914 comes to 158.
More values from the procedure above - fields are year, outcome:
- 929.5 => 157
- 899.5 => 152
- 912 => 155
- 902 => 157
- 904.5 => 163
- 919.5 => 149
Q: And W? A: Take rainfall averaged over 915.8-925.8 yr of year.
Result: 151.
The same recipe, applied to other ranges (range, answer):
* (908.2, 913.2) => 157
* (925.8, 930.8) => 155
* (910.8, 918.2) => 156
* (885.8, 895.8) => 151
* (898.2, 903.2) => 155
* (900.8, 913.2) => 159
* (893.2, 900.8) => 155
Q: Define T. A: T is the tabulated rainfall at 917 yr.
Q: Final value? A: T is 154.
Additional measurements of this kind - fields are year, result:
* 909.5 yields 159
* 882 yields 158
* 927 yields 153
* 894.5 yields 155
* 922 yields 149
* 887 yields 149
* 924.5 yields 151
